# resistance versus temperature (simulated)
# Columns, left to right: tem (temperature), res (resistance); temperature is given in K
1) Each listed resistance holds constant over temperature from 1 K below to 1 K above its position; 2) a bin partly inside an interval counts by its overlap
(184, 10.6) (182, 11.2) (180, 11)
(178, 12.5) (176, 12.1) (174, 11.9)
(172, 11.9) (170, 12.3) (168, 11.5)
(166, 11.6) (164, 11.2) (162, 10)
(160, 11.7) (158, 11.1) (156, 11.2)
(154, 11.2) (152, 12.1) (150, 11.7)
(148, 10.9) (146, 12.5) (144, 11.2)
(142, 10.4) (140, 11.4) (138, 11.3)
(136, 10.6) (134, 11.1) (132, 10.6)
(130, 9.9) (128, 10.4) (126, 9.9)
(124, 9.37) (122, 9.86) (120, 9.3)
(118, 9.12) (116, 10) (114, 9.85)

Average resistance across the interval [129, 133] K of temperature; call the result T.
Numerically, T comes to 10.2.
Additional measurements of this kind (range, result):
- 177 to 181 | 11.8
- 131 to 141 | 11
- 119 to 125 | 9.51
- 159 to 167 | 11.1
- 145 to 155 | 11.7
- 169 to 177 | 12.1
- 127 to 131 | 10.2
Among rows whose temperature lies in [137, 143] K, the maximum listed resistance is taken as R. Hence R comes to 11.4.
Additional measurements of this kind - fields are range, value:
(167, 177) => 12.3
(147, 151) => 11.7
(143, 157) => 12.5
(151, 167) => 12.1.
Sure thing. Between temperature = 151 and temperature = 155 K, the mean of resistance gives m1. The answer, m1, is 11.6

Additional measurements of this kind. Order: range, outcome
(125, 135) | 10.4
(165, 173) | 11.8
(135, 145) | 11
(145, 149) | 11.7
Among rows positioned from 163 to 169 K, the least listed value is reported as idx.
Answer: 11.2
